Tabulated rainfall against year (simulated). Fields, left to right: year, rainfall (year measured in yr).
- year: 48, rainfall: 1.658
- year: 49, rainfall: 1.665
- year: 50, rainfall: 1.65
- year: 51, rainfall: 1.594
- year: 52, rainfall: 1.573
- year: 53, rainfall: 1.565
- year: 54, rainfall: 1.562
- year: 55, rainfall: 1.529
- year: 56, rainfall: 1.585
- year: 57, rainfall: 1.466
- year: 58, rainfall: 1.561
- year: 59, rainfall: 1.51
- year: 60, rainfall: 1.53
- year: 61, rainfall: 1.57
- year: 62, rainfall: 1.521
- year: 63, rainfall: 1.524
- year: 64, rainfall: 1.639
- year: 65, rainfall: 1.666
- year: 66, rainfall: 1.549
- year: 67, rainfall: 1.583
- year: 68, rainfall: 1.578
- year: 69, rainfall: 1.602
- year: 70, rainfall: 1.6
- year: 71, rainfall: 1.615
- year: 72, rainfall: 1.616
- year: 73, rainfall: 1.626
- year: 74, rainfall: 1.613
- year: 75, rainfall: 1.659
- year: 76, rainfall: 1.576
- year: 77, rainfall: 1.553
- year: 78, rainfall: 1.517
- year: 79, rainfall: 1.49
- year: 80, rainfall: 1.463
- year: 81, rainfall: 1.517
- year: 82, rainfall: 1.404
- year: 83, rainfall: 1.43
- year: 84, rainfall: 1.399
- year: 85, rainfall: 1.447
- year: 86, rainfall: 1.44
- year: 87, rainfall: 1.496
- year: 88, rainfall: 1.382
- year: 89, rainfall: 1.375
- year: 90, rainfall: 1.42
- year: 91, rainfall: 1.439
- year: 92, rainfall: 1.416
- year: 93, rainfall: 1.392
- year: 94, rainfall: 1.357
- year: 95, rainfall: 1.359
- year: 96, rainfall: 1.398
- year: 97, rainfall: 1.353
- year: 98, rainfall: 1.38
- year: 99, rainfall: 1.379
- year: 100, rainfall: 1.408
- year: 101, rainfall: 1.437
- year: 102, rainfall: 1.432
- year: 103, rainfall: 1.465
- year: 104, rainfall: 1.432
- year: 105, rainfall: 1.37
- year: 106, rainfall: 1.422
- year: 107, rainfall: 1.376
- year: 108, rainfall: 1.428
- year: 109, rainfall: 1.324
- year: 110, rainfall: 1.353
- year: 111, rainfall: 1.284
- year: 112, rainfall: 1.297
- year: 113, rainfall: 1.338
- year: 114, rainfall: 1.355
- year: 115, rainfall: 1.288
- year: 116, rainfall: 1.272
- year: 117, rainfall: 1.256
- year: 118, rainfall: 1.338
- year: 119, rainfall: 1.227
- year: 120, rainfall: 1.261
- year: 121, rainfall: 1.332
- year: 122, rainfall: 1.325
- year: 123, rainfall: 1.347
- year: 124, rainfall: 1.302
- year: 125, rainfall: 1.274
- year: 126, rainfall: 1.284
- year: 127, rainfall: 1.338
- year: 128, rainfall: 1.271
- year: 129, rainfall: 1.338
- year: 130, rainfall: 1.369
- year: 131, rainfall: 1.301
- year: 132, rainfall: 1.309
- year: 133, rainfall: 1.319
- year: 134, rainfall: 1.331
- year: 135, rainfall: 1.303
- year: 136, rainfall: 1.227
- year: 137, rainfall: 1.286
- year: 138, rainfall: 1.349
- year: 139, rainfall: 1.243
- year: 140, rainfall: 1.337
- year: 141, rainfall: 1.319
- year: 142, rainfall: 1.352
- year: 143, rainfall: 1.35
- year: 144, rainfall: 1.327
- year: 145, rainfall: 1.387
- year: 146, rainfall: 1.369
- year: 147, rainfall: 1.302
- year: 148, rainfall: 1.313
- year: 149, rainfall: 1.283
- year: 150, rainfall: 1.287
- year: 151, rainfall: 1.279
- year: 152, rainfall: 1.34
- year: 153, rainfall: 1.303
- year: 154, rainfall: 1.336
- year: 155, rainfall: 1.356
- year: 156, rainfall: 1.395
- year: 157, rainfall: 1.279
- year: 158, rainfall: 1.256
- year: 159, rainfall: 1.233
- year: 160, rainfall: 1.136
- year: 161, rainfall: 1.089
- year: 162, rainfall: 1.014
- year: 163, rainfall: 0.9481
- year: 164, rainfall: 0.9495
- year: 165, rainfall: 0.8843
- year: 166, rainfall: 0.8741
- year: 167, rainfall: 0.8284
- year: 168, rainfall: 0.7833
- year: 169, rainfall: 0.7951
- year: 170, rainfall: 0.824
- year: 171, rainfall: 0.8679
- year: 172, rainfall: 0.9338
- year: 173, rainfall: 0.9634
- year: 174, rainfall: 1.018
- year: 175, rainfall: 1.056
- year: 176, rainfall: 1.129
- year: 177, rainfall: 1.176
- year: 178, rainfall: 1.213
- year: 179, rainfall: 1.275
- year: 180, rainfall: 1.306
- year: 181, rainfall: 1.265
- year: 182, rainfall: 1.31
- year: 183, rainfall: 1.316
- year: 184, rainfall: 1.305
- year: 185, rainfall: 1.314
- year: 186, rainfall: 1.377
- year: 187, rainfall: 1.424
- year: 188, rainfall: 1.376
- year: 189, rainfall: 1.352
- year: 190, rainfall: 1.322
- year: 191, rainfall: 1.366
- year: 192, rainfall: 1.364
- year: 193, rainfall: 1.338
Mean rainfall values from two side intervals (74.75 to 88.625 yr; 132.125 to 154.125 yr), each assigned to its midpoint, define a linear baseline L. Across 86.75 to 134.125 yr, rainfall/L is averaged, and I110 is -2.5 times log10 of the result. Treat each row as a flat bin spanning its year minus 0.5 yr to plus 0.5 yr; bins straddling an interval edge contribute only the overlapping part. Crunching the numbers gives 0.04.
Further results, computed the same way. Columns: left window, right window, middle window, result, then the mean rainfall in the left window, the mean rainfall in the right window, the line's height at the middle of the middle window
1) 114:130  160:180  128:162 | -0.13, 1.3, 0.992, 1.15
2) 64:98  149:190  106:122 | 0.04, 1.5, 1.16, 1.37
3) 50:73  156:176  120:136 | -0.09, 1.57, 1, 1.21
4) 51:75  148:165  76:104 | 0.03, 1.58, 1.21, 1.47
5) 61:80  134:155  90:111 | 0.06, 1.58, 1.32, 1.47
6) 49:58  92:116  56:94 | -0.02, 1.57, 1.37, 1.49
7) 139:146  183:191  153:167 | 0.19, 1.34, 1.35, 1.34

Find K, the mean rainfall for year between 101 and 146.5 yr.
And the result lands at 1.33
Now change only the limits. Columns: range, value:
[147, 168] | 1.16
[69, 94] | 1.49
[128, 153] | 1.32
